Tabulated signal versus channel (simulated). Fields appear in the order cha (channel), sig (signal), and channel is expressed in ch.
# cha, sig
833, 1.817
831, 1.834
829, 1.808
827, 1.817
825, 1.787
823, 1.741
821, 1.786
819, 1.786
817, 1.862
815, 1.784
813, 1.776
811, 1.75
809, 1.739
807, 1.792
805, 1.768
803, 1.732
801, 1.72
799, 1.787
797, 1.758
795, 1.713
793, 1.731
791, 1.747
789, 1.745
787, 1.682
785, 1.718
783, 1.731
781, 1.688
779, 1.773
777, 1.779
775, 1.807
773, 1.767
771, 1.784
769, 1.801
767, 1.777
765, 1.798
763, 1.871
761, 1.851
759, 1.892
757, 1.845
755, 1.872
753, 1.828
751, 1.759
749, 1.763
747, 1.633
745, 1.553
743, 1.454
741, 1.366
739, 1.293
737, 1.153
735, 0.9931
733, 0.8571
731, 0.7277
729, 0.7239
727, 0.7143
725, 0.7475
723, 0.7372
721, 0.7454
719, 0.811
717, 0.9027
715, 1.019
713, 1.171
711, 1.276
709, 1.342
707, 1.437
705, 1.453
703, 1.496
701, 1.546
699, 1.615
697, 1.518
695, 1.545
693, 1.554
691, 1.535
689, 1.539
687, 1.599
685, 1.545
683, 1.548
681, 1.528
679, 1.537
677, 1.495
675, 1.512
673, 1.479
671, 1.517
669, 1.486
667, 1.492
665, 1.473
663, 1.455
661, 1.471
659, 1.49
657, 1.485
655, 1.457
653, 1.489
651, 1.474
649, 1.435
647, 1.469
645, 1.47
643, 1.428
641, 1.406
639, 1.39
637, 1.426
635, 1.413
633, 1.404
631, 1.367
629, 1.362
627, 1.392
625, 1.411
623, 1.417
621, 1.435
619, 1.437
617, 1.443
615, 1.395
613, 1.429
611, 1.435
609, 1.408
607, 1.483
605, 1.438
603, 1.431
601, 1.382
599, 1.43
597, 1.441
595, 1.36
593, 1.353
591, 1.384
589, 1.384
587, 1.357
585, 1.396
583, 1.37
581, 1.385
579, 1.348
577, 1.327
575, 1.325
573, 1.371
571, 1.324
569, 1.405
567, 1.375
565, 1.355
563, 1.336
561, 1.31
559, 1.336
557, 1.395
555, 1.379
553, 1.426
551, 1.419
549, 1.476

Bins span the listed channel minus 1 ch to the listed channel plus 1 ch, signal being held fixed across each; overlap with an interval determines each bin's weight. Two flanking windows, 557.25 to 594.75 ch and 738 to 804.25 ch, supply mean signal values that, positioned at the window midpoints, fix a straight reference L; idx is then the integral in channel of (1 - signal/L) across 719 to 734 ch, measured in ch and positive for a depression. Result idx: 8.1 ch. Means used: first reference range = 1.36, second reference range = 1.73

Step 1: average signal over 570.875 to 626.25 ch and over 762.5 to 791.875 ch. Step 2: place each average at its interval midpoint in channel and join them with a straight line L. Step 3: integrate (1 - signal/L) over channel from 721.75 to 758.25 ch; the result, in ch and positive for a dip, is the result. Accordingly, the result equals 8.9 ch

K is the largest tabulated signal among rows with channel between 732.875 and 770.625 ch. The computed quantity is 1.892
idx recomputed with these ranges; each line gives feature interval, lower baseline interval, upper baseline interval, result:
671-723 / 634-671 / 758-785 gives 6.4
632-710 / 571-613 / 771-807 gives 2.4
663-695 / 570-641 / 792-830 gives 0.2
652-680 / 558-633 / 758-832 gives 0.7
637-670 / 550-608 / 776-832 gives 1.0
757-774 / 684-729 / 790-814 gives -2.8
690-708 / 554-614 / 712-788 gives -1.3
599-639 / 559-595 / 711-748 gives -4.6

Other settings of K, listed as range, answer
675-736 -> 1.615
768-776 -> 1.807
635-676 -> 1.517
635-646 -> 1.47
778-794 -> 1.773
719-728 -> 0.811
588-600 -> 1.441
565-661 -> 1.49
